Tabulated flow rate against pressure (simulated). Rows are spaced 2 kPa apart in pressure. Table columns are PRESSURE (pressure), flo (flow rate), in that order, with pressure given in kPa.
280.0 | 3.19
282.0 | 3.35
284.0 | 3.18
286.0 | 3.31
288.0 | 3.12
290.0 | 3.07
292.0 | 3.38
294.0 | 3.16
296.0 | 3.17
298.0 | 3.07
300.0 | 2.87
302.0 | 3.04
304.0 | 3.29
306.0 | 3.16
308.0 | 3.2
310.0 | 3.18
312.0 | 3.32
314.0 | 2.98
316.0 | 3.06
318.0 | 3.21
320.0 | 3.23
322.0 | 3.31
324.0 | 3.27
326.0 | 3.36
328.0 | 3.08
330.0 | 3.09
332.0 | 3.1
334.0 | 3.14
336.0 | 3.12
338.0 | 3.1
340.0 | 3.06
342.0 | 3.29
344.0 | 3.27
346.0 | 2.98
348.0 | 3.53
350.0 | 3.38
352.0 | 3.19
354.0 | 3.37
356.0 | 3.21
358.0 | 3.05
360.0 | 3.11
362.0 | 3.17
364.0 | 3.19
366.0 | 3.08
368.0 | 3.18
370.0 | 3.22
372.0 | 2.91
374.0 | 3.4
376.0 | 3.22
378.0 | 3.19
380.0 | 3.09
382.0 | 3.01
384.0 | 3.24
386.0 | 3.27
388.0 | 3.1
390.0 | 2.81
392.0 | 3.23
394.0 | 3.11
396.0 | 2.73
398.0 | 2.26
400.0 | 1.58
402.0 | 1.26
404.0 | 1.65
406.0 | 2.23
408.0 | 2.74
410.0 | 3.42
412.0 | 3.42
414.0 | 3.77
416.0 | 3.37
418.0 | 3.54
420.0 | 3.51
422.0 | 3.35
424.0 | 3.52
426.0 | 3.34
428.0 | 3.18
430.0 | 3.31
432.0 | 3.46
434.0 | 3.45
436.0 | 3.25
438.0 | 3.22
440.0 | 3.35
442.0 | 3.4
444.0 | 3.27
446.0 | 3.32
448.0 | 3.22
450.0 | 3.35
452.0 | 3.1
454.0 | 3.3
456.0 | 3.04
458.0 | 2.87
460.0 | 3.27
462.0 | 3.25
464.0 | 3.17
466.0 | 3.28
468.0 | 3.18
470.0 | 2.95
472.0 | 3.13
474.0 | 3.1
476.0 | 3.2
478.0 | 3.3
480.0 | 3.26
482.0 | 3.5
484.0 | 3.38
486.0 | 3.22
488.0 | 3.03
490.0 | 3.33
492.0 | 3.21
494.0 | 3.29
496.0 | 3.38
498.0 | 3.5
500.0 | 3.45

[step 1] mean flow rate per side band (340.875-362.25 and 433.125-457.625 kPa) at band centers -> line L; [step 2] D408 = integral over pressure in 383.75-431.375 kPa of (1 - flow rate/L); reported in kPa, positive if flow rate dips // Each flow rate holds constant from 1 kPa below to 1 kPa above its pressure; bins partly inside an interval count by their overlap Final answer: 4.32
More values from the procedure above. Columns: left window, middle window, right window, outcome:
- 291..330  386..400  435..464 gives 1.7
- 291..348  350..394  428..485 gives 0.5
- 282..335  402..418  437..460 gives 1.7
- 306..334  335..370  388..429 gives -1.3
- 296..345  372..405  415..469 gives 4.8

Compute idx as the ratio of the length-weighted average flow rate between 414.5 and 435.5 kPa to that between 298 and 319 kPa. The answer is 1.09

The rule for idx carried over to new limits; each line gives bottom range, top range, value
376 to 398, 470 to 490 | 1.06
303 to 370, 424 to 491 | 1.02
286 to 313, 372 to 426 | 0.94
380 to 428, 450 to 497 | 1.09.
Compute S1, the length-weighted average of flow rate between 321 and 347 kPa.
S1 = 3.17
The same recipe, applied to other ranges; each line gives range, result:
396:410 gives 2.11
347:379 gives 3.21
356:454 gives 3.09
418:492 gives 3.26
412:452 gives 3.37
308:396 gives 3.17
